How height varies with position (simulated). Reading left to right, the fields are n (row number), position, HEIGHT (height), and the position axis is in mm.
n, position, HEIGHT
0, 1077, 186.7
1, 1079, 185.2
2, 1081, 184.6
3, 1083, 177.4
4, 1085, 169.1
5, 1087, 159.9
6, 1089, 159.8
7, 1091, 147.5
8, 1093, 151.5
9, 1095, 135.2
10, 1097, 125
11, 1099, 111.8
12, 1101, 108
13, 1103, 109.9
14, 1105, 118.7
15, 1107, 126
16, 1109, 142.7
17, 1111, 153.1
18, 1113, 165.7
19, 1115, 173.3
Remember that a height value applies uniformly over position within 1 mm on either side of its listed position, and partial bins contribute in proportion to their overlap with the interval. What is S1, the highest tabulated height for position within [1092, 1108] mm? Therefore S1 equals 151.5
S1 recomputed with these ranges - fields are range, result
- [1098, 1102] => 111.8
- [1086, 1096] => 159.9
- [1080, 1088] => 184.6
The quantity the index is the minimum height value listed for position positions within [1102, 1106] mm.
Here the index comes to 109.9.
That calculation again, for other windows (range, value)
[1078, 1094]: 147.5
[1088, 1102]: 108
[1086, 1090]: 159.8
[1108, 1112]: 142.7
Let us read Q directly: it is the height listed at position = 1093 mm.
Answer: 151.5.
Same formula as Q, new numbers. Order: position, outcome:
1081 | 184.6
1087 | 159.9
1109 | 142.7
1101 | 108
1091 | 147.5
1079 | 185.2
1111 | 153.1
